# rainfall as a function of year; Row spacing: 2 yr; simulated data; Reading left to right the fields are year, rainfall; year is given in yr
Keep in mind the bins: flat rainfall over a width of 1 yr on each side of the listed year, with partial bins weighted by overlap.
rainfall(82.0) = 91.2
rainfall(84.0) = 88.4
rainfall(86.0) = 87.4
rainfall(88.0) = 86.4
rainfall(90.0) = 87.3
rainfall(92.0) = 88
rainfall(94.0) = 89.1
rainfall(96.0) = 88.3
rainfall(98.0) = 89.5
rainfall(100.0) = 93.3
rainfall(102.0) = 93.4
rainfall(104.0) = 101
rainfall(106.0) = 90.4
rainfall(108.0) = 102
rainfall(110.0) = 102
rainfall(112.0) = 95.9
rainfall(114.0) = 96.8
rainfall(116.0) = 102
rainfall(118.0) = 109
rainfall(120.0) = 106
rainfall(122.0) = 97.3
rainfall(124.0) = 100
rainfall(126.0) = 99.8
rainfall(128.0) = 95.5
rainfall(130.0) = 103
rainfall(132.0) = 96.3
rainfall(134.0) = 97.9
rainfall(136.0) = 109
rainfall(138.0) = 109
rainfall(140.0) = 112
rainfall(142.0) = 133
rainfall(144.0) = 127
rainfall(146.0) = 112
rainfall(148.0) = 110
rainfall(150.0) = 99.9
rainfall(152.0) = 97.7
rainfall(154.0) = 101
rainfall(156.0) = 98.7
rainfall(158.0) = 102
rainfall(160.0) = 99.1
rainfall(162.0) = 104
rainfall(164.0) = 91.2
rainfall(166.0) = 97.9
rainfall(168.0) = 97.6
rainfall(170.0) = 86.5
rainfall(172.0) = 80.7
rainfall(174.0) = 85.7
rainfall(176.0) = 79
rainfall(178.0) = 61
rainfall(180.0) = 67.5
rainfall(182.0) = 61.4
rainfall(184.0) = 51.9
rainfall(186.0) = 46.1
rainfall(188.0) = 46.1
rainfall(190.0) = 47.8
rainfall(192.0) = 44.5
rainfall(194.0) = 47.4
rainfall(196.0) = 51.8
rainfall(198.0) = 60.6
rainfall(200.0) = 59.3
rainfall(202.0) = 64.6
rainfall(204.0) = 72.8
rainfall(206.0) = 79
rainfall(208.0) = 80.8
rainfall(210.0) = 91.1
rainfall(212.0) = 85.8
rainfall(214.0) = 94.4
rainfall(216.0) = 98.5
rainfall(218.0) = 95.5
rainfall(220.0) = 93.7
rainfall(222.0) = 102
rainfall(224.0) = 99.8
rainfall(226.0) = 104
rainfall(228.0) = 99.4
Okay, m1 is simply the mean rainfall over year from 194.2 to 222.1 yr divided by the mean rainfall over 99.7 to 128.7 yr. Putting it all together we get 0.8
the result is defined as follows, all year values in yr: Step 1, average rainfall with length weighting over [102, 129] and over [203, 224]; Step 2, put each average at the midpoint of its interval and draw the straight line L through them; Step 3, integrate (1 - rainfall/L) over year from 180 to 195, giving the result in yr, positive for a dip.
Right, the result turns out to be 6.81 yr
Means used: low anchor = 99.6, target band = 50.5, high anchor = 89.9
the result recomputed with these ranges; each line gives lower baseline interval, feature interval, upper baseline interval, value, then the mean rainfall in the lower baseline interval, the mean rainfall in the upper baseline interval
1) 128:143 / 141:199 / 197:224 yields 9.20 yr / 108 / 83.6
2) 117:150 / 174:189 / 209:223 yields 5.87 yr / 107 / 94.4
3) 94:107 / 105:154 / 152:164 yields -4.10 yr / 92.4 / 99.9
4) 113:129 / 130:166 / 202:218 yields -3.54 yr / 101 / 85.3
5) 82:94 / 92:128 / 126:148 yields 0.12 yr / 87.9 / 109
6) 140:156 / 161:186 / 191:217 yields 3.92 yr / 111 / 71.6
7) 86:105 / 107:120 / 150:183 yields -1.68 yr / 90.5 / 88.5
